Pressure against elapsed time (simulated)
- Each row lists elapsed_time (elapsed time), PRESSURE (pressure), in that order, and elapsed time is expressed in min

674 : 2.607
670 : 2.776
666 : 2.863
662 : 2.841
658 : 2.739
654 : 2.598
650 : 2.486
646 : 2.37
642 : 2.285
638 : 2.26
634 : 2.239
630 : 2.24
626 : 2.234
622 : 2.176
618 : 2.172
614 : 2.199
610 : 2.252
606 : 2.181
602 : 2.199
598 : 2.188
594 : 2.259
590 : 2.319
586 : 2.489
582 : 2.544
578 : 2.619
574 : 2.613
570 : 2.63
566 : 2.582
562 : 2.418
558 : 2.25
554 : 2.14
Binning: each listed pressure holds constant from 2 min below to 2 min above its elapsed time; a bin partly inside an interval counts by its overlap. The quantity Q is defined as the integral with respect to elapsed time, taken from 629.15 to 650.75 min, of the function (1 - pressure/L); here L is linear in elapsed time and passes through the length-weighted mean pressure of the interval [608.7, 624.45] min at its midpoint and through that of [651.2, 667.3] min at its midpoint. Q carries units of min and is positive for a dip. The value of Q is 1.6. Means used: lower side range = 2.2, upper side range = 2.74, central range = 2.31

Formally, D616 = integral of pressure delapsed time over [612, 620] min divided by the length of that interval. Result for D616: 2.19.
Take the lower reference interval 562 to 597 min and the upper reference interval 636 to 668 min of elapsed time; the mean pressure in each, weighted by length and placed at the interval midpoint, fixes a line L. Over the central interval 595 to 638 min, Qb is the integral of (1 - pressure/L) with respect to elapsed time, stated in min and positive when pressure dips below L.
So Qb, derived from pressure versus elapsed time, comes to 5.3 min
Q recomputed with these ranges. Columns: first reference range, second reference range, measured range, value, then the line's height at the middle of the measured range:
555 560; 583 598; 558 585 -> -3.12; 2.28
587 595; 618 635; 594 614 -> 0.62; 2.28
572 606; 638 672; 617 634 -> 2.00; 2.51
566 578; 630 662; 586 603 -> 1.92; 2.56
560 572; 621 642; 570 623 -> 1.44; 2.4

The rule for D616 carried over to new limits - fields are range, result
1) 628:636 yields 2.24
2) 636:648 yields 2.31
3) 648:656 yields 2.54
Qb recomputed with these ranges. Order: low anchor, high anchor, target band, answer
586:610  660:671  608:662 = 4.8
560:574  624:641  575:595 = 0.1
